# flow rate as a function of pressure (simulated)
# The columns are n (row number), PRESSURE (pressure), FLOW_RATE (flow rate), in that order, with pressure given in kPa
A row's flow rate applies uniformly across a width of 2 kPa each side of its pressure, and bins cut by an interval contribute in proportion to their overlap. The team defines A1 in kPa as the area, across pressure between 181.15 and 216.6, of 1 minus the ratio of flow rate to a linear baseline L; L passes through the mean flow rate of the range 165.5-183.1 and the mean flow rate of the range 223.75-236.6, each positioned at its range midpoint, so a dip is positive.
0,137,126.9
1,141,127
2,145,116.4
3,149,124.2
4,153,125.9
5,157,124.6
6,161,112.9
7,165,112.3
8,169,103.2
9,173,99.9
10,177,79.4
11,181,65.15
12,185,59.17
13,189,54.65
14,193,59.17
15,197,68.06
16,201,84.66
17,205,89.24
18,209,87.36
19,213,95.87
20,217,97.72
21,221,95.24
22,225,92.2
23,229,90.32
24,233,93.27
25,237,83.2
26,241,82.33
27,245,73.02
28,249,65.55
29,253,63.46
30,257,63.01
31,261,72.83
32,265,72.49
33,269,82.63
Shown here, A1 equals 5.73 kPa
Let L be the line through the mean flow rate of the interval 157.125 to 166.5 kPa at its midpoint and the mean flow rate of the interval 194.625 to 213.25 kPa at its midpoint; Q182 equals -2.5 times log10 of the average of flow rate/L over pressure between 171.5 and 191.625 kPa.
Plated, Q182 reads 0.39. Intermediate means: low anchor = 115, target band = 70.6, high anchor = 83.5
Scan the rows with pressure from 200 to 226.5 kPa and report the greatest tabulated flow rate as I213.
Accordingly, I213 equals 97.72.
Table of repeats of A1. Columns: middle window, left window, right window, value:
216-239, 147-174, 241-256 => -3.34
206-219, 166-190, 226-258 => -2.47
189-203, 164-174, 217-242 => 4.27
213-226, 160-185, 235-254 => -2.45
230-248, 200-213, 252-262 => -1.97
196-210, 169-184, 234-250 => -0.38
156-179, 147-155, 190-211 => 1.02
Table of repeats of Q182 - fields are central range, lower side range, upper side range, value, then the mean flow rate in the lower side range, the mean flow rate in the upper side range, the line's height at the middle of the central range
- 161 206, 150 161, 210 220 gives 0.341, 123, 95.7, 110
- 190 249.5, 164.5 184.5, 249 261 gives -0.123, 88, 65.2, 75.2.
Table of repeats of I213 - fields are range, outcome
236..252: 83.2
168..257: 103.2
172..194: 99.9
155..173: 124.6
